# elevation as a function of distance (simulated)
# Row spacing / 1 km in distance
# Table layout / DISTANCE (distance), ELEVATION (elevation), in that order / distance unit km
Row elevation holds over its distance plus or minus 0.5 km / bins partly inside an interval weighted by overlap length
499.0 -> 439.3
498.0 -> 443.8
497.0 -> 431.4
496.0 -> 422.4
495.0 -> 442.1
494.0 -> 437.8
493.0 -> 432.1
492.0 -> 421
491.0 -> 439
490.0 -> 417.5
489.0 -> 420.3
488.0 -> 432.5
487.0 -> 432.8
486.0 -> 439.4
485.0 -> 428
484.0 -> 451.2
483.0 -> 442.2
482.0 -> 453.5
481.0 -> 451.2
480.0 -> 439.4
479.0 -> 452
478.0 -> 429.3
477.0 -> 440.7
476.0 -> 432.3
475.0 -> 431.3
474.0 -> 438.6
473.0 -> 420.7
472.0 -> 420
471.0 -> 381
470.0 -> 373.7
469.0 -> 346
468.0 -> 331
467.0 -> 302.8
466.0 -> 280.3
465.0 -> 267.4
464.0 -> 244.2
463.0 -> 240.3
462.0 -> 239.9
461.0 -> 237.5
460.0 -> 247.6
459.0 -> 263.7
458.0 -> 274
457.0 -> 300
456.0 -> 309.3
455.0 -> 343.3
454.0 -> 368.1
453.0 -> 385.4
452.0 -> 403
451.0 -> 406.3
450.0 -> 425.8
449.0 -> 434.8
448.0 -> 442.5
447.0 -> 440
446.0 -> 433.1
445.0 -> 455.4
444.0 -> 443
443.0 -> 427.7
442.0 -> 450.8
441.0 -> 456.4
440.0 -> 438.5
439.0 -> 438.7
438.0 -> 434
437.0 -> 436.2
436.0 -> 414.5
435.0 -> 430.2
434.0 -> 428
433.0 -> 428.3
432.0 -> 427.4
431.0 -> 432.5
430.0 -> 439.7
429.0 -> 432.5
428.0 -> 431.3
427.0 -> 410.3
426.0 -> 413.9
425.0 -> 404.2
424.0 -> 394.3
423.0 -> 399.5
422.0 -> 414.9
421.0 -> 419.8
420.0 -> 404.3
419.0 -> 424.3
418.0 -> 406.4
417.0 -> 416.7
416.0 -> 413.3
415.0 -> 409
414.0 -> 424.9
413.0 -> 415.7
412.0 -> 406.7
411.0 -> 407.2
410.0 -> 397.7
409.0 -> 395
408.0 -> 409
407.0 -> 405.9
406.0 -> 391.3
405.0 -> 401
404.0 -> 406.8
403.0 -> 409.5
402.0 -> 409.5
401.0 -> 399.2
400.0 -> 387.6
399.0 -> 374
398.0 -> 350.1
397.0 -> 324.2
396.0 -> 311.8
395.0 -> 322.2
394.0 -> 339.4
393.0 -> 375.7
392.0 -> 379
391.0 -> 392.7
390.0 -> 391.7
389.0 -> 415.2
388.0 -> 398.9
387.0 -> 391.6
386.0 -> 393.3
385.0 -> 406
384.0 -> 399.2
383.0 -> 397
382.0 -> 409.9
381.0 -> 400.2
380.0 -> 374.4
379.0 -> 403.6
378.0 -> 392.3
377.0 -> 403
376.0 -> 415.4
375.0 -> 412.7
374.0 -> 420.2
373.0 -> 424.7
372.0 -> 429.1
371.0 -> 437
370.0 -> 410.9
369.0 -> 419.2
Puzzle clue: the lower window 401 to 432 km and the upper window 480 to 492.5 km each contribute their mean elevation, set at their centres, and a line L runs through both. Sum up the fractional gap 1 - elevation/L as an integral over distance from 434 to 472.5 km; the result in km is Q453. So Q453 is 5.0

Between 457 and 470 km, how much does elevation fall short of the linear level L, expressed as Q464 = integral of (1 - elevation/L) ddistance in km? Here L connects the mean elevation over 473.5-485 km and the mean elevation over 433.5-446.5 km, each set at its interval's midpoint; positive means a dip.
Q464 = 4.8 km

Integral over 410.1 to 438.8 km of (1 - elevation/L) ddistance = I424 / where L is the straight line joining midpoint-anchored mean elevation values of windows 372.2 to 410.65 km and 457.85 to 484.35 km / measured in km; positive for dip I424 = -3.0 km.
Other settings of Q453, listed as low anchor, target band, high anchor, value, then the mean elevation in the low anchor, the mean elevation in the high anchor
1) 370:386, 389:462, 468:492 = 3.6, 408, 425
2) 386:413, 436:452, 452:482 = -3.2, 385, 351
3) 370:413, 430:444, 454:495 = -1.9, 394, 375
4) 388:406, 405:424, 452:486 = -1.8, 377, 361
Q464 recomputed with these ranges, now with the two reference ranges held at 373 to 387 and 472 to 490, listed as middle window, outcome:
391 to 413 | 1.5 km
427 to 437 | -0.2 km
